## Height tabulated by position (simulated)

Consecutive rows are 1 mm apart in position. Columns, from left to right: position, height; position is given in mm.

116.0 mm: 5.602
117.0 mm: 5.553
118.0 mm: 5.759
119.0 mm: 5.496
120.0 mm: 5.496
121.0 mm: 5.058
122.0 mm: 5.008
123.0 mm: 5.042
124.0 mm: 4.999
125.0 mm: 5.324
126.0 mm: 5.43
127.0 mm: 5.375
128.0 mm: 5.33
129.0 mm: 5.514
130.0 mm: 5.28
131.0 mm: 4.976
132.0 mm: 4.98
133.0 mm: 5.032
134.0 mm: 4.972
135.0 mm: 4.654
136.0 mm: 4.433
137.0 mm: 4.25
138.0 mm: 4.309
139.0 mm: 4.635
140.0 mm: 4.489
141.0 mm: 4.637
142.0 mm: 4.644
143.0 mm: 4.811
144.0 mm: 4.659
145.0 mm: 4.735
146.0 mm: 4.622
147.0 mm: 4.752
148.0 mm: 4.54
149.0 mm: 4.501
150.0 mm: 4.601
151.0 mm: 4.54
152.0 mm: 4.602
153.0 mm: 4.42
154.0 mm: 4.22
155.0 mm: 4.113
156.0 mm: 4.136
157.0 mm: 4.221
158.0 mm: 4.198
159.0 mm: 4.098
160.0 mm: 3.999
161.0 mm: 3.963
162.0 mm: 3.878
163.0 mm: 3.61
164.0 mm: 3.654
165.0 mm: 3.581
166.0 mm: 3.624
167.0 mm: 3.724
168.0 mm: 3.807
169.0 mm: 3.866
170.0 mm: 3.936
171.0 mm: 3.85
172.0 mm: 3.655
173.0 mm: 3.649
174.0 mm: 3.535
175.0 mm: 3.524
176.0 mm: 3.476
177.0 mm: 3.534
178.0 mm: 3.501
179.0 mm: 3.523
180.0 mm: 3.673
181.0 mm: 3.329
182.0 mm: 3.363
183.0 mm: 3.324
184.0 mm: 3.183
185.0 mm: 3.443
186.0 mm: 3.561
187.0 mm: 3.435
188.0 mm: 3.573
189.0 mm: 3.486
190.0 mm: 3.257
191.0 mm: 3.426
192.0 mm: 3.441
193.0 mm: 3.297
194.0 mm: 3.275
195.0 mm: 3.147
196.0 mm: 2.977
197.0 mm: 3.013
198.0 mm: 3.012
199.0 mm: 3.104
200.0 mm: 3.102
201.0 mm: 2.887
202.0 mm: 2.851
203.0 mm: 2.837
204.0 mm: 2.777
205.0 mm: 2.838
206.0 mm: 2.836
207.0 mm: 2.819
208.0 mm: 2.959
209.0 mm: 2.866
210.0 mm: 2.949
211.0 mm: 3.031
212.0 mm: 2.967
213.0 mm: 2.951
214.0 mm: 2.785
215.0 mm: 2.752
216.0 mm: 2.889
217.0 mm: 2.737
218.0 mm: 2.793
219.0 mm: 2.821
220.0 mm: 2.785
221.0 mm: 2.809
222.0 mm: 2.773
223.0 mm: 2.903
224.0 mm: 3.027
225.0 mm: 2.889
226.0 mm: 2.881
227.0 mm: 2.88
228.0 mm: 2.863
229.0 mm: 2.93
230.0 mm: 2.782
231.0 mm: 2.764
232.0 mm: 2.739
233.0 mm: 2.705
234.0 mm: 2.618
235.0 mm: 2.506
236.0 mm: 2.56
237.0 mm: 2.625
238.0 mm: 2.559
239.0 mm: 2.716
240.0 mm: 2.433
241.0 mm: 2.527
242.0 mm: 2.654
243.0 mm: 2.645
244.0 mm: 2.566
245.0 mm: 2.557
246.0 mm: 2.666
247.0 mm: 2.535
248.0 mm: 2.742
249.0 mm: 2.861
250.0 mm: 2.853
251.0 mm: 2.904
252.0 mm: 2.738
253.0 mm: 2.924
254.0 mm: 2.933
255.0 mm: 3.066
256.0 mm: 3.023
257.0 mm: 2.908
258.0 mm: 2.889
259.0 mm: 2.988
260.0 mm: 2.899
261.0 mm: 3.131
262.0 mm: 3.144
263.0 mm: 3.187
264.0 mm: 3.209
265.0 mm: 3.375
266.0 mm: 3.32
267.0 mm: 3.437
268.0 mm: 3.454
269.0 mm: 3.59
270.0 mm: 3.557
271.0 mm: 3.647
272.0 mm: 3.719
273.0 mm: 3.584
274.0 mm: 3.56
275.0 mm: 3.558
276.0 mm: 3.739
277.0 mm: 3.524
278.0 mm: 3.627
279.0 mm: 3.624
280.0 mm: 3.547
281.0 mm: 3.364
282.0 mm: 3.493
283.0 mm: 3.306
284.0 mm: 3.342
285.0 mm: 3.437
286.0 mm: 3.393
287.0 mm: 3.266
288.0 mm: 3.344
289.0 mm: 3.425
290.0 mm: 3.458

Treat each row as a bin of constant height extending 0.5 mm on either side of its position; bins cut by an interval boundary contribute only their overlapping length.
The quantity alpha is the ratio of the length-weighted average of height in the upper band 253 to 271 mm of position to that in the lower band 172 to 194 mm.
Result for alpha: 0.92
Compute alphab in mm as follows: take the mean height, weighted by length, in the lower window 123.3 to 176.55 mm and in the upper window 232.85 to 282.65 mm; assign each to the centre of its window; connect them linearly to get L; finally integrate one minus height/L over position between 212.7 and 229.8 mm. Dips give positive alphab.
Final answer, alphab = 3.2 mm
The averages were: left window 4.39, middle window 2.85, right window 3.06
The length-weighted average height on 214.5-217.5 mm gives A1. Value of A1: 2.79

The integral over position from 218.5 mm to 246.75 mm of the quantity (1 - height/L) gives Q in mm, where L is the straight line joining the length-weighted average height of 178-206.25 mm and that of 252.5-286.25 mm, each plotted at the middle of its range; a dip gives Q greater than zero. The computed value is 4.8 mm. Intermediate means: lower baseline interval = 3.22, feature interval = 2.72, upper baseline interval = 3.34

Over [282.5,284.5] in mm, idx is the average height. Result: 3.32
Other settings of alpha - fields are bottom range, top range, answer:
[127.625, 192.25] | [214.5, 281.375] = 0.73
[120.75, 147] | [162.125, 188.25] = 0.73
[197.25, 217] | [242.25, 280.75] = 1.09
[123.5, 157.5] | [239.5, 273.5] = 0.64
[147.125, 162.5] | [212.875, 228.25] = 0.66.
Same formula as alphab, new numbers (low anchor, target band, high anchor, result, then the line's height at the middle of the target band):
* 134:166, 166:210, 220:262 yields 4.51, 3.69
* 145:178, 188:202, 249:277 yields 2.13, 3.76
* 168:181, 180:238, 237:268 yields 5.65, 3.3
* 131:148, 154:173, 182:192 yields 0.69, 4.03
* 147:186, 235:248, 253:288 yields 3.34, 3.49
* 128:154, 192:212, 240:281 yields 4.68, 3.9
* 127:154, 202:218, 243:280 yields 4.04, 3.83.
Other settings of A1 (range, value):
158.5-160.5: 4.05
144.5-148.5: 4.66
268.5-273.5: 3.62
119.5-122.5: 5.19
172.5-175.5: 3.57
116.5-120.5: 5.58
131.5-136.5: 4.81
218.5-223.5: 2.82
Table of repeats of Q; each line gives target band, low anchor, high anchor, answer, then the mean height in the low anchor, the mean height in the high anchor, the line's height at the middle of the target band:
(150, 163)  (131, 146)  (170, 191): -0.1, 4.67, 3.5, 4.17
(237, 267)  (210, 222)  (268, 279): 4.2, 2.85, 3.6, 3.32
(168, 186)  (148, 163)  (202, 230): 0.9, 4.24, 2.86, 3.75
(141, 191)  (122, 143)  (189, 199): 0.9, 4.91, 3.21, 3.99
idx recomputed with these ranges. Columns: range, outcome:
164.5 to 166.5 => 3.6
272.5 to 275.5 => 3.57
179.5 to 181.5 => 3.5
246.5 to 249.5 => 2.71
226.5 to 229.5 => 2.89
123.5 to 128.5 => 5.29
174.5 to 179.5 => 3.51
